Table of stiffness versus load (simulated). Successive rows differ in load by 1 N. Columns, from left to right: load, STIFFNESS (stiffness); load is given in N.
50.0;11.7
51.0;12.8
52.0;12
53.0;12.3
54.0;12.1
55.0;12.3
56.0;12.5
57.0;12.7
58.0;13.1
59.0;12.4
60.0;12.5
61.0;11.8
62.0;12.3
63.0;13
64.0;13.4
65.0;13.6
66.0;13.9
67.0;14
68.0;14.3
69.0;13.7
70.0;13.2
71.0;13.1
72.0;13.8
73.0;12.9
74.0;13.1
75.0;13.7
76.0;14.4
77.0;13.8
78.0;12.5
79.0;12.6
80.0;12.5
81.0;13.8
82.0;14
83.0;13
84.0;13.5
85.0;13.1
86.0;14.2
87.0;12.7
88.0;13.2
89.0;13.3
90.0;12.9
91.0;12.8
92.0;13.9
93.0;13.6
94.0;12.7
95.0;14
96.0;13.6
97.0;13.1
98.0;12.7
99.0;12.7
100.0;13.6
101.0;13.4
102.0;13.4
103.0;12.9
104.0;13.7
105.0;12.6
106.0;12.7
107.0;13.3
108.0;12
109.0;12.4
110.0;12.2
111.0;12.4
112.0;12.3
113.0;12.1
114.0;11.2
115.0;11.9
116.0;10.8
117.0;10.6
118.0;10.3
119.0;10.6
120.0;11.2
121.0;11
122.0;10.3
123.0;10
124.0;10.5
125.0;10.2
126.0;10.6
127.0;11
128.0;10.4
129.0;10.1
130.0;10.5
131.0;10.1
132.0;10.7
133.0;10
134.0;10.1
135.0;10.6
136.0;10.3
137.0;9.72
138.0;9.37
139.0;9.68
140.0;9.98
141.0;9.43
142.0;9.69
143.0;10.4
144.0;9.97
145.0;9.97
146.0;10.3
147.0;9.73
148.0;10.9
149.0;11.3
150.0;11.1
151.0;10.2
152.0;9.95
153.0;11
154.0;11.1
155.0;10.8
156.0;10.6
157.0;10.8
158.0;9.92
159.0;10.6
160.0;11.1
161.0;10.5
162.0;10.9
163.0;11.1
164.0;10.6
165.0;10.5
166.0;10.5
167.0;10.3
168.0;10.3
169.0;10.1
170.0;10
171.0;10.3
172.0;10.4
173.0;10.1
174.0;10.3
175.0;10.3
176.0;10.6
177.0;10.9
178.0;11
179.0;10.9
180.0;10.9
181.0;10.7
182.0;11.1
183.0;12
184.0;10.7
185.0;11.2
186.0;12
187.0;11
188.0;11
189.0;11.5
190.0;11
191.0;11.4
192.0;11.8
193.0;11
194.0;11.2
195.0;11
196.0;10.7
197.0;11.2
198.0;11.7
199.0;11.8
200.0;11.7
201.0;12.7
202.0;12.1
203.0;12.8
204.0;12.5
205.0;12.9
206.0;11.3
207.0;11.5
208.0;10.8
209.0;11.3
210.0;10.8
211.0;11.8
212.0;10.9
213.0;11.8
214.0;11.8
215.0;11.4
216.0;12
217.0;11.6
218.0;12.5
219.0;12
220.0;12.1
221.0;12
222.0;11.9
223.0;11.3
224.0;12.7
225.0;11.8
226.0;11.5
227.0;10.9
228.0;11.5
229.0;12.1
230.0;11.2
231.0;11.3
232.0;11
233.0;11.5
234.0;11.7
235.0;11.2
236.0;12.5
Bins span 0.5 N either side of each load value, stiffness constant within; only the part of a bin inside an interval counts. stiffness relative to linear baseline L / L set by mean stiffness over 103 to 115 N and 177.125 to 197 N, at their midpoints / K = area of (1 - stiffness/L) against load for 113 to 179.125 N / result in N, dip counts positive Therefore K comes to 7.6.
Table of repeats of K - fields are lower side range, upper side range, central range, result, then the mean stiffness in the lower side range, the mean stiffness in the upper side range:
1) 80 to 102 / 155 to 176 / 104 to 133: 2.5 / 13.3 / 10.5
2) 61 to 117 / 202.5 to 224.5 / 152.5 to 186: 4.3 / 13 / 11.8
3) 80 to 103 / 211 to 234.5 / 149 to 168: 2.8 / 13.3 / 11.7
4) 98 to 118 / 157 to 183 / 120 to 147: 3.4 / 12.4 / 10.6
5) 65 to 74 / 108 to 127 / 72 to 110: -2.2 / 13.6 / 11.2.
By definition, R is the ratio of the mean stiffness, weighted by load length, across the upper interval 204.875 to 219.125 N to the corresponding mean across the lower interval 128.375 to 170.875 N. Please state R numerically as 1.12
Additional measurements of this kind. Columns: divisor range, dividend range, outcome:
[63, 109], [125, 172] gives 0.78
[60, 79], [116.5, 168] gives 0.78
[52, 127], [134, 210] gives 0.86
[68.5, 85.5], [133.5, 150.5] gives 0.76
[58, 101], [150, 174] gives 0.79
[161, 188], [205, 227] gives 1.09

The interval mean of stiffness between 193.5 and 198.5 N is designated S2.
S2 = 11.2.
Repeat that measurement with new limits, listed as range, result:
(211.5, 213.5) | 11.4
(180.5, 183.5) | 11.3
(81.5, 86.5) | 13.6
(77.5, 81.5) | 12.9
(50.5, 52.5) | 12.4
